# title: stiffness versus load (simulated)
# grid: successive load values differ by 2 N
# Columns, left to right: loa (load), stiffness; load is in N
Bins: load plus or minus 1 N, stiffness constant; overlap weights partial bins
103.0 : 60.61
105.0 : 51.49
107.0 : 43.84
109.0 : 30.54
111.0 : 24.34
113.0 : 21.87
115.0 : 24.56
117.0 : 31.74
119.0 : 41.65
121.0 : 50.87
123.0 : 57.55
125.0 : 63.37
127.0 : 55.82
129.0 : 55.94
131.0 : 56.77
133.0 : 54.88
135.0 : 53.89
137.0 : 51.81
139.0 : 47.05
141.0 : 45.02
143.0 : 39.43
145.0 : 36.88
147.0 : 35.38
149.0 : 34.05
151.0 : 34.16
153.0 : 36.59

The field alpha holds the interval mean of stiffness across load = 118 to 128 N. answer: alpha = 53.9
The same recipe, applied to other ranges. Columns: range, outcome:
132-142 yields 50.5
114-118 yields 28.1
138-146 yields 42.1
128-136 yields 55.4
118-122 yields 46.3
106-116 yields 29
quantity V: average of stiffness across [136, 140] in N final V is 49.4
